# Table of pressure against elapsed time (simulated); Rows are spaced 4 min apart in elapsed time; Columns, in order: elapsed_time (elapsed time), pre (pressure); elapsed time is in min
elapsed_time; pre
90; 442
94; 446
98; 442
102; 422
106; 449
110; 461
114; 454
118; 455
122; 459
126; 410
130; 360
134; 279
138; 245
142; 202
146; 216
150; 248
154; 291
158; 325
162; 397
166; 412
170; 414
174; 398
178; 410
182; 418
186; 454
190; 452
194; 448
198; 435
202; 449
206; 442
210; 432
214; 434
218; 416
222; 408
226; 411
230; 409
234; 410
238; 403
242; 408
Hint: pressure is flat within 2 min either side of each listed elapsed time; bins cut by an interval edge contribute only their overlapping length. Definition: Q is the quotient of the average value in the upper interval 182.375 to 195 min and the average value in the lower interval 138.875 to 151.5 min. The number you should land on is 2.01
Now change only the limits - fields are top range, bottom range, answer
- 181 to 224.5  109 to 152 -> 1.27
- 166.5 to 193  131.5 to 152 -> 1.76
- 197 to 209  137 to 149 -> 2.00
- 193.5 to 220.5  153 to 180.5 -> 1.14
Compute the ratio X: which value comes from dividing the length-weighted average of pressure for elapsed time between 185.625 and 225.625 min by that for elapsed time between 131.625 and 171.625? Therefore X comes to 1.4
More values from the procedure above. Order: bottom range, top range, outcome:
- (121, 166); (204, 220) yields 1.38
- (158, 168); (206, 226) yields 1.09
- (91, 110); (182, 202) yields 1.01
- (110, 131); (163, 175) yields 0.94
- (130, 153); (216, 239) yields 1.63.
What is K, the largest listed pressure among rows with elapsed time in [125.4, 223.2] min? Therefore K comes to 454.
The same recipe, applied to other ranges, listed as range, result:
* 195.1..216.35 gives 449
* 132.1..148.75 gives 279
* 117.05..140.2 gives 459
